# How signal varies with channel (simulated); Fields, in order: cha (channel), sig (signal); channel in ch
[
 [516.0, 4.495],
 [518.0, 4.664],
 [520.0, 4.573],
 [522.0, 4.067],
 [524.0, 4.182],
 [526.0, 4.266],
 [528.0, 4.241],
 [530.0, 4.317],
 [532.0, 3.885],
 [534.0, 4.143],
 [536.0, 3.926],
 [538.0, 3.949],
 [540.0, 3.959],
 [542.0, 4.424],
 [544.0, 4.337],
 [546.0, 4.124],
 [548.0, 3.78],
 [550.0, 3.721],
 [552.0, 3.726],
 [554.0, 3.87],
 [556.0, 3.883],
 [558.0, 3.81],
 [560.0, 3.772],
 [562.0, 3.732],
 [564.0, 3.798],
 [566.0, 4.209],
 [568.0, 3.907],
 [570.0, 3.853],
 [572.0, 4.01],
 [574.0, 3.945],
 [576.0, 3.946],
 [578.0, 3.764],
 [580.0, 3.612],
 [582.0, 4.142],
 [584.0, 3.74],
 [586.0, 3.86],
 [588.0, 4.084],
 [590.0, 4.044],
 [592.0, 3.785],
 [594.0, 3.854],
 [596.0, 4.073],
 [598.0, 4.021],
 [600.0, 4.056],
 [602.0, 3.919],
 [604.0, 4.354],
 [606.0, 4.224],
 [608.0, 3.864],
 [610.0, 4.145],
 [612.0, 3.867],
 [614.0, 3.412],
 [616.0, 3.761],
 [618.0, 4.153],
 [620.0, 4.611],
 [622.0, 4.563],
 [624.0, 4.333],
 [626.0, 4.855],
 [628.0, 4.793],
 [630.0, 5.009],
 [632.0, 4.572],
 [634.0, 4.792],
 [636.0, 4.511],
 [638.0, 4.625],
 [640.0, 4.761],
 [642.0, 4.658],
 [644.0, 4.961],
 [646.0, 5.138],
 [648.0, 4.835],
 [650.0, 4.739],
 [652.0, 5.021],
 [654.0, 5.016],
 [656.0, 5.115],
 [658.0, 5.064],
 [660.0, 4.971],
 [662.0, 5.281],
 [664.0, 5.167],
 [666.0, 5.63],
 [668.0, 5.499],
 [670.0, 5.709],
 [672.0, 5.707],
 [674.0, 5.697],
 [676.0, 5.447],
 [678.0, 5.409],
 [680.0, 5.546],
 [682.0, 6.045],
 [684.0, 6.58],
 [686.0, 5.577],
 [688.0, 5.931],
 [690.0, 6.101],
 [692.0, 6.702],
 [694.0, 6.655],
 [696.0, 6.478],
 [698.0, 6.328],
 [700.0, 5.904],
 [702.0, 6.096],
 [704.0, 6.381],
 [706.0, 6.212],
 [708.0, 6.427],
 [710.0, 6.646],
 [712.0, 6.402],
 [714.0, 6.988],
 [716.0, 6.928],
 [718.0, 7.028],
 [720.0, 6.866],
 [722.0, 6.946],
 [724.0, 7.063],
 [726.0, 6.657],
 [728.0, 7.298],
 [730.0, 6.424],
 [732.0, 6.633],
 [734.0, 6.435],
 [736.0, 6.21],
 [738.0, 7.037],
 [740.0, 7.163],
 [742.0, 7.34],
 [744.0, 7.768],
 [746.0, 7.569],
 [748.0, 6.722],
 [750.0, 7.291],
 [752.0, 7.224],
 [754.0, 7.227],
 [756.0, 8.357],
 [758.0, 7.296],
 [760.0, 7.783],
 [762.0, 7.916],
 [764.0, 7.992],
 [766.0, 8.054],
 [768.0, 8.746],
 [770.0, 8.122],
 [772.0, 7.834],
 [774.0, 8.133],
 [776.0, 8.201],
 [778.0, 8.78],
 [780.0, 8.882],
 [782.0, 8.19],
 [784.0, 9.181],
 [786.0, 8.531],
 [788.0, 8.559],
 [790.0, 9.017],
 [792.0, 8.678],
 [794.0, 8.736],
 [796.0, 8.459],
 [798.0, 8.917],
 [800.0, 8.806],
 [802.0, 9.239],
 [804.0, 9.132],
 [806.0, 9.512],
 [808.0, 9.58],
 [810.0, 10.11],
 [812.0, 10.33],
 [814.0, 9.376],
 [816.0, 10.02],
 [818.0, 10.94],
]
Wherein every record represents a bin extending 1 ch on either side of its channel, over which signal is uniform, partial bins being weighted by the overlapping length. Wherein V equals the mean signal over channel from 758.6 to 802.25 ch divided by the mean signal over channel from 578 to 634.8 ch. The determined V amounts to 2.0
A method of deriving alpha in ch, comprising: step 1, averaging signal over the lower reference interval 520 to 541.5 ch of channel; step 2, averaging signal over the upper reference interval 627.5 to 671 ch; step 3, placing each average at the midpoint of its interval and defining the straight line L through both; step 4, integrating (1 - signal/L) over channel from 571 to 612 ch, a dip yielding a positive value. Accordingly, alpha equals 5.4 ch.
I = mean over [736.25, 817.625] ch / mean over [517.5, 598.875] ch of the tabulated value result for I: 2.10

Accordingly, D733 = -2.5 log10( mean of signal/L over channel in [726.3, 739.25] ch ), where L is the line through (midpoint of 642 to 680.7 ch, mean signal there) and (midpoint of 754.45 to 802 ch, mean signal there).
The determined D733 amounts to 0.08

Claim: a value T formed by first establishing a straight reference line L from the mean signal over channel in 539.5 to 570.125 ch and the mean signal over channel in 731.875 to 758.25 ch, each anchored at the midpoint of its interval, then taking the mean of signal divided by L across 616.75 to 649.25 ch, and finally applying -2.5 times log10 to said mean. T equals 0.13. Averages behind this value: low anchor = 3.93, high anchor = 7.18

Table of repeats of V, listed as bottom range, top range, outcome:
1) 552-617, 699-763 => 1.77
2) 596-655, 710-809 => 1.75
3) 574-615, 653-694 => 1.43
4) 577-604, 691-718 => 1.65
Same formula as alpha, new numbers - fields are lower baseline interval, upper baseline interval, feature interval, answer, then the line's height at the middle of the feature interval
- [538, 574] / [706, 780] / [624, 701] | 6.6 ch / 5.87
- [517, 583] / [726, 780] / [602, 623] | 4.2 ch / 5.1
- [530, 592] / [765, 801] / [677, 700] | 1.7 ch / 6.58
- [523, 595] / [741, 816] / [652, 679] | 3.5 ch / 6.14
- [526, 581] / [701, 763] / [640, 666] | 2.9 ch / 5.64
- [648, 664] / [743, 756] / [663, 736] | -1.8 ch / 6.12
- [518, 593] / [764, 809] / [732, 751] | 1.8 ch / 7.77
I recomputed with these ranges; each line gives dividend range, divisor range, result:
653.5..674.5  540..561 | 1.36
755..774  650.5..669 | 1.55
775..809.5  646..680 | 1.68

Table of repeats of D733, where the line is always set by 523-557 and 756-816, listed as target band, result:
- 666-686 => 0.16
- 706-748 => 0.11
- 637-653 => 0.24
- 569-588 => 0.22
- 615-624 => 0.28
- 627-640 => 0.23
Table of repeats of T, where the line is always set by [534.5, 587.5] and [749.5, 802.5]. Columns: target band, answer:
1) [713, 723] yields 0.03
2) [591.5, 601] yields 0.17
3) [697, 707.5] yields 0.10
